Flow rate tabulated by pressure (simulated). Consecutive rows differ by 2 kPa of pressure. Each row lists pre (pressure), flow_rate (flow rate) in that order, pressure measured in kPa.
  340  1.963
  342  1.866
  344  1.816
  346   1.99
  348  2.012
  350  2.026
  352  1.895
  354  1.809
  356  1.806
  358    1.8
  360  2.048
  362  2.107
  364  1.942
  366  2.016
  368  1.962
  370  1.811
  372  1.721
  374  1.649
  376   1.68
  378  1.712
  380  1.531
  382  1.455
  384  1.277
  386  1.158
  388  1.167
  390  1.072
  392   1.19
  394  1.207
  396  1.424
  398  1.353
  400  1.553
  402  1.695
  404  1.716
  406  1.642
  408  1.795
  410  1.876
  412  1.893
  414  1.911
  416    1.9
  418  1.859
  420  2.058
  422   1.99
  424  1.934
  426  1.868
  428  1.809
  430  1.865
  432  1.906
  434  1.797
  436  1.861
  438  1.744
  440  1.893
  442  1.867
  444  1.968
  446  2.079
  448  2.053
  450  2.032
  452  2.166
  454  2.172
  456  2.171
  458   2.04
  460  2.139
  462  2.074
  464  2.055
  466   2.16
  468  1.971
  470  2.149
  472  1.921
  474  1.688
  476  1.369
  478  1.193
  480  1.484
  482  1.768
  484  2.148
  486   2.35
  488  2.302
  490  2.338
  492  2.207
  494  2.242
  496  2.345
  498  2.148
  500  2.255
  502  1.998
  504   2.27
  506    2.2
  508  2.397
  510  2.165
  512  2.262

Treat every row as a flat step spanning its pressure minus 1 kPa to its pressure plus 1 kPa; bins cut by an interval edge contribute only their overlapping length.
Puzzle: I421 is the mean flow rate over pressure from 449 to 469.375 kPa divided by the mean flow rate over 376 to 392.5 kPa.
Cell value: 1.56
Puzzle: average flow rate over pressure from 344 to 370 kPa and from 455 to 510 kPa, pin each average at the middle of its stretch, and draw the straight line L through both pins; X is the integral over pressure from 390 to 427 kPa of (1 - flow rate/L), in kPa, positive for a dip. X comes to 5.4 kPa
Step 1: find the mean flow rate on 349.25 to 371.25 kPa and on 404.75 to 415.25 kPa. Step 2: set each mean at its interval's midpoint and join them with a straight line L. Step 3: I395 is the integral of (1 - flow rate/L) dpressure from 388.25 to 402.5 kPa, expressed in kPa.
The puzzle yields 4.0 kPa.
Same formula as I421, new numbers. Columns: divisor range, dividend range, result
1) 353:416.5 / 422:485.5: 1.16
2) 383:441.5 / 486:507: 1.34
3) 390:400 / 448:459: 1.63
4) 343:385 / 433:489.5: 1.08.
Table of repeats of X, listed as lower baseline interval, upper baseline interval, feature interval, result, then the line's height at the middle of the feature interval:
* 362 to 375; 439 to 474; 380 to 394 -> 4.9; 1.91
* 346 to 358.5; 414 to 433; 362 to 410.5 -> 8.4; 1.91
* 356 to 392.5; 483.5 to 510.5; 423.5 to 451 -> 0.6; 1.95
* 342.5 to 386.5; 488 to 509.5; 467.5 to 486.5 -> 3.4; 2.17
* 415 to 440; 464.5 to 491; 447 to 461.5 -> -1.6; 1.9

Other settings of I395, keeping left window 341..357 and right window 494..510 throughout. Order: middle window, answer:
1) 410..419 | 0.67 kPa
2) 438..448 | 0.77 kPa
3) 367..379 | 1.21 kPa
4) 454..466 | 0.17 kPa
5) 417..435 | 1.46 kPa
